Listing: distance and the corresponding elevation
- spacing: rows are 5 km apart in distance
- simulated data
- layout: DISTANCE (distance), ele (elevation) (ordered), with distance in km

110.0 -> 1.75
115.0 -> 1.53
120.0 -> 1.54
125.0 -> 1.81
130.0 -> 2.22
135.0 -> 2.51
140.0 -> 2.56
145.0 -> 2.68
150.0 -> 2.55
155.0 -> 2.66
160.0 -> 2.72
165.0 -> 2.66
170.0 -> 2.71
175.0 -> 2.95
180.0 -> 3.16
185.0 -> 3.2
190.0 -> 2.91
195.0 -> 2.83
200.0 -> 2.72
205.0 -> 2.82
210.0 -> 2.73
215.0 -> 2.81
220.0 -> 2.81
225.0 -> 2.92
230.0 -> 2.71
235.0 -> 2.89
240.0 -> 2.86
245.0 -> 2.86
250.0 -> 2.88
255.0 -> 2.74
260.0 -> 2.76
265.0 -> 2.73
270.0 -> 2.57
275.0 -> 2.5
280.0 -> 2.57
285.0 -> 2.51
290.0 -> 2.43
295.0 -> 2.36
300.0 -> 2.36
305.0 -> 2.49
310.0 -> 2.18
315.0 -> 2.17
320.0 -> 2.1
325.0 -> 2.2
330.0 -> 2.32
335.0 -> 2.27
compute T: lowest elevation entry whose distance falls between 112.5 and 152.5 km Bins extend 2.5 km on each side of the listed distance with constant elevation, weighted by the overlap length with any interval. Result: 1.53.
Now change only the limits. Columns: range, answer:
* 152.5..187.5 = 2.66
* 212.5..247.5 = 2.71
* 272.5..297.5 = 2.36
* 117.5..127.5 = 1.54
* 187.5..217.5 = 2.72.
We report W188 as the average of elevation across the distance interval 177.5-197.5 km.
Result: 3.02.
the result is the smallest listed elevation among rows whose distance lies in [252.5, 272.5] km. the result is 2.57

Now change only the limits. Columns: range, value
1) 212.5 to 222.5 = 2.81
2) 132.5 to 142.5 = 2.51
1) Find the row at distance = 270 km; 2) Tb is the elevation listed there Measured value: 2.57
